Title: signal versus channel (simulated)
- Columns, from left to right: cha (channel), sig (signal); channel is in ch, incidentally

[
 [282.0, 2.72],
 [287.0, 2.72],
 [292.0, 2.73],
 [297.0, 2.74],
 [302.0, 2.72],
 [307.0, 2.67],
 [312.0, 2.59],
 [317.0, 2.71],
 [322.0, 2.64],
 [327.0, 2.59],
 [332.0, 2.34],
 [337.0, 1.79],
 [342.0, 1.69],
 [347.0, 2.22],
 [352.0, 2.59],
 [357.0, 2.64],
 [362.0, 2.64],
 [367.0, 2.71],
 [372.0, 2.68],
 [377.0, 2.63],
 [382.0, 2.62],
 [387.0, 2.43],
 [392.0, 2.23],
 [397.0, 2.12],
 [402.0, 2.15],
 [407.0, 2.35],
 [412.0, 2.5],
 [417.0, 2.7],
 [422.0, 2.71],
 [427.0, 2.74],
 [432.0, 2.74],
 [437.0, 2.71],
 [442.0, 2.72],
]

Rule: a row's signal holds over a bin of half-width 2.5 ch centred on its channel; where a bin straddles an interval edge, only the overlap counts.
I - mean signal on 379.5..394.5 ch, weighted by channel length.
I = 2.43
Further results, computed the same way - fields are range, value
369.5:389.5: 2.59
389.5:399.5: 2.17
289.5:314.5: 2.69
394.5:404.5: 2.14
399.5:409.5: 2.25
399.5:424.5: 2.48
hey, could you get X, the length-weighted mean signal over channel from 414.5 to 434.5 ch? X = 2.72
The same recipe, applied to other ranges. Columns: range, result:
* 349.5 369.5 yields 2.65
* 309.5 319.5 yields 2.65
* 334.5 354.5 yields 2.07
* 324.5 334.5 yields 2.46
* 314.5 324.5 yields 2.67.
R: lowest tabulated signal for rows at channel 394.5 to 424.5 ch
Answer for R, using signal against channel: 2.12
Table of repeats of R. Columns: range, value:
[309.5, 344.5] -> 1.69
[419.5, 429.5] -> 2.71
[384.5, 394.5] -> 2.23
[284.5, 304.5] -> 2.72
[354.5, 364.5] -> 2.64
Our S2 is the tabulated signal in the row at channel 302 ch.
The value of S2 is 2.72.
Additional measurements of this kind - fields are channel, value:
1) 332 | 2.34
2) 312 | 2.59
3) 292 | 2.73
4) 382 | 2.62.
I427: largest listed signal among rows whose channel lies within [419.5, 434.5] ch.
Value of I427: 2.74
